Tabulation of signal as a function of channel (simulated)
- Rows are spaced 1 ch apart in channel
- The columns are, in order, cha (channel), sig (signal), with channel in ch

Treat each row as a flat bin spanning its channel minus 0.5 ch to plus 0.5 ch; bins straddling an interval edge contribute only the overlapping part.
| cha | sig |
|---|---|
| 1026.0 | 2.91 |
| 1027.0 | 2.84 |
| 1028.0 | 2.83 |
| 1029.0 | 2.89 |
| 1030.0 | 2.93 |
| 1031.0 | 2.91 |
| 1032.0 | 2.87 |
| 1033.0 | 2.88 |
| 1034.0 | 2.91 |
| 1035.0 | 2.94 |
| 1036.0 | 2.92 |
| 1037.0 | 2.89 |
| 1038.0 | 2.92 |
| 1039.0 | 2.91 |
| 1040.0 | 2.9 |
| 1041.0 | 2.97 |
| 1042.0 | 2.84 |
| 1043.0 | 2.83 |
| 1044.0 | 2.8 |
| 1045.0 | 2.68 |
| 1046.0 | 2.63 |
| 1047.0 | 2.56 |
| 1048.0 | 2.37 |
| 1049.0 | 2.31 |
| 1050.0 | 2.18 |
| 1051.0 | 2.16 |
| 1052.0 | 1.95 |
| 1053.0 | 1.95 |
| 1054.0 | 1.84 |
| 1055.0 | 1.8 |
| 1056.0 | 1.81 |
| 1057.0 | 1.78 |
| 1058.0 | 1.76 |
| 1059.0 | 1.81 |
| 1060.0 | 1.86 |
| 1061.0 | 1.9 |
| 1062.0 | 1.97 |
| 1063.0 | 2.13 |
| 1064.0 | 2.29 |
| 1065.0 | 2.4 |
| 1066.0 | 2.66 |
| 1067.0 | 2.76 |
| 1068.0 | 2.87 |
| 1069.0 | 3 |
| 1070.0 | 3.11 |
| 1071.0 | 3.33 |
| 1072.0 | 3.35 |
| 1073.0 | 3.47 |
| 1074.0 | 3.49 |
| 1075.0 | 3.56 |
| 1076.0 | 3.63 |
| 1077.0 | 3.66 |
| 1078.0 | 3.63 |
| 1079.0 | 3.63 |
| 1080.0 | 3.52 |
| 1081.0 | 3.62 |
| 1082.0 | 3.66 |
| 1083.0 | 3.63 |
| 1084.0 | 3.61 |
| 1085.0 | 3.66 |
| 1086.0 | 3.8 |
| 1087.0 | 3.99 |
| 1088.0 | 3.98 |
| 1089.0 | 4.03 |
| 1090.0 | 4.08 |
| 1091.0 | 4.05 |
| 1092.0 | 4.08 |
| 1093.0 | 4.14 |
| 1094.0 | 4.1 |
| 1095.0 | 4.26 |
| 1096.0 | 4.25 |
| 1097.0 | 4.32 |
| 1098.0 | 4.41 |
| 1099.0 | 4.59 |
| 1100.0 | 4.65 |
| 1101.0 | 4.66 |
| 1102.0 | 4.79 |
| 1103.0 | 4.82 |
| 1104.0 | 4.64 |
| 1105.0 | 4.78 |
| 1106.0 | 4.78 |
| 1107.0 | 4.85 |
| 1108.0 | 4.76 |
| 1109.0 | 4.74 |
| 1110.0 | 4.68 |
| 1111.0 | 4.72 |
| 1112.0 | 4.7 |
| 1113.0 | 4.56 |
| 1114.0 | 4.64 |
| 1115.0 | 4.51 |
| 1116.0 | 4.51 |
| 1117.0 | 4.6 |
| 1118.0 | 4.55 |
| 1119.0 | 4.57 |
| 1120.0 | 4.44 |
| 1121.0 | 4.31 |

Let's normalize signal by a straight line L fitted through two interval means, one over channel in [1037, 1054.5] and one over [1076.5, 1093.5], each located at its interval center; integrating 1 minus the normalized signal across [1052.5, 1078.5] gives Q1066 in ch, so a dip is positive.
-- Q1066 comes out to 4.9 ch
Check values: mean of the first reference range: 2.53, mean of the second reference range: 3.81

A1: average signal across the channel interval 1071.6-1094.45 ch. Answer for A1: 3.76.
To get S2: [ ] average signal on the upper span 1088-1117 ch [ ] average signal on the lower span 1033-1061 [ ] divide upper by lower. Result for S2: 1.86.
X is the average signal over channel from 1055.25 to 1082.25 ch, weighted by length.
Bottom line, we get 2.82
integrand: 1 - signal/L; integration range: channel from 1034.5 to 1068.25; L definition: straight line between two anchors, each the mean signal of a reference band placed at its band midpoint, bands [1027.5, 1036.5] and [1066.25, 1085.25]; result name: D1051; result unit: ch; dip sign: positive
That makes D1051 7.8 ch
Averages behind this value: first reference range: 2.9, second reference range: 3.42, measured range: 2.39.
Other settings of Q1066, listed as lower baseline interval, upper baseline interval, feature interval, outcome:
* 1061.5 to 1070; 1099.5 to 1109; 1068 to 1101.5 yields -2.1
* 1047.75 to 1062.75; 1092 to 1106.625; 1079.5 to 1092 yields -0.3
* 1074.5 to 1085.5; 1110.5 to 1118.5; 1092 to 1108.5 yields -1.3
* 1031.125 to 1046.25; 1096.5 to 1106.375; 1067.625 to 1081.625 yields 1.7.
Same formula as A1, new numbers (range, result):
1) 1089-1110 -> 4.48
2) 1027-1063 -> 2.47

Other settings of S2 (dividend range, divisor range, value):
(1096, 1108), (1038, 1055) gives 1.87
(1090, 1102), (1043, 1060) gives 2.00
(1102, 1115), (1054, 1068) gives 2.25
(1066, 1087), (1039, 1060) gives 1.50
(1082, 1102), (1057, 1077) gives 1.53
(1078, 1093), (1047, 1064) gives 1.91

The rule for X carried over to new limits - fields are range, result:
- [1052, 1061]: 1.84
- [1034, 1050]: 2.75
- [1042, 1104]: 3.2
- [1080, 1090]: 3.78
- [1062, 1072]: 2.72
